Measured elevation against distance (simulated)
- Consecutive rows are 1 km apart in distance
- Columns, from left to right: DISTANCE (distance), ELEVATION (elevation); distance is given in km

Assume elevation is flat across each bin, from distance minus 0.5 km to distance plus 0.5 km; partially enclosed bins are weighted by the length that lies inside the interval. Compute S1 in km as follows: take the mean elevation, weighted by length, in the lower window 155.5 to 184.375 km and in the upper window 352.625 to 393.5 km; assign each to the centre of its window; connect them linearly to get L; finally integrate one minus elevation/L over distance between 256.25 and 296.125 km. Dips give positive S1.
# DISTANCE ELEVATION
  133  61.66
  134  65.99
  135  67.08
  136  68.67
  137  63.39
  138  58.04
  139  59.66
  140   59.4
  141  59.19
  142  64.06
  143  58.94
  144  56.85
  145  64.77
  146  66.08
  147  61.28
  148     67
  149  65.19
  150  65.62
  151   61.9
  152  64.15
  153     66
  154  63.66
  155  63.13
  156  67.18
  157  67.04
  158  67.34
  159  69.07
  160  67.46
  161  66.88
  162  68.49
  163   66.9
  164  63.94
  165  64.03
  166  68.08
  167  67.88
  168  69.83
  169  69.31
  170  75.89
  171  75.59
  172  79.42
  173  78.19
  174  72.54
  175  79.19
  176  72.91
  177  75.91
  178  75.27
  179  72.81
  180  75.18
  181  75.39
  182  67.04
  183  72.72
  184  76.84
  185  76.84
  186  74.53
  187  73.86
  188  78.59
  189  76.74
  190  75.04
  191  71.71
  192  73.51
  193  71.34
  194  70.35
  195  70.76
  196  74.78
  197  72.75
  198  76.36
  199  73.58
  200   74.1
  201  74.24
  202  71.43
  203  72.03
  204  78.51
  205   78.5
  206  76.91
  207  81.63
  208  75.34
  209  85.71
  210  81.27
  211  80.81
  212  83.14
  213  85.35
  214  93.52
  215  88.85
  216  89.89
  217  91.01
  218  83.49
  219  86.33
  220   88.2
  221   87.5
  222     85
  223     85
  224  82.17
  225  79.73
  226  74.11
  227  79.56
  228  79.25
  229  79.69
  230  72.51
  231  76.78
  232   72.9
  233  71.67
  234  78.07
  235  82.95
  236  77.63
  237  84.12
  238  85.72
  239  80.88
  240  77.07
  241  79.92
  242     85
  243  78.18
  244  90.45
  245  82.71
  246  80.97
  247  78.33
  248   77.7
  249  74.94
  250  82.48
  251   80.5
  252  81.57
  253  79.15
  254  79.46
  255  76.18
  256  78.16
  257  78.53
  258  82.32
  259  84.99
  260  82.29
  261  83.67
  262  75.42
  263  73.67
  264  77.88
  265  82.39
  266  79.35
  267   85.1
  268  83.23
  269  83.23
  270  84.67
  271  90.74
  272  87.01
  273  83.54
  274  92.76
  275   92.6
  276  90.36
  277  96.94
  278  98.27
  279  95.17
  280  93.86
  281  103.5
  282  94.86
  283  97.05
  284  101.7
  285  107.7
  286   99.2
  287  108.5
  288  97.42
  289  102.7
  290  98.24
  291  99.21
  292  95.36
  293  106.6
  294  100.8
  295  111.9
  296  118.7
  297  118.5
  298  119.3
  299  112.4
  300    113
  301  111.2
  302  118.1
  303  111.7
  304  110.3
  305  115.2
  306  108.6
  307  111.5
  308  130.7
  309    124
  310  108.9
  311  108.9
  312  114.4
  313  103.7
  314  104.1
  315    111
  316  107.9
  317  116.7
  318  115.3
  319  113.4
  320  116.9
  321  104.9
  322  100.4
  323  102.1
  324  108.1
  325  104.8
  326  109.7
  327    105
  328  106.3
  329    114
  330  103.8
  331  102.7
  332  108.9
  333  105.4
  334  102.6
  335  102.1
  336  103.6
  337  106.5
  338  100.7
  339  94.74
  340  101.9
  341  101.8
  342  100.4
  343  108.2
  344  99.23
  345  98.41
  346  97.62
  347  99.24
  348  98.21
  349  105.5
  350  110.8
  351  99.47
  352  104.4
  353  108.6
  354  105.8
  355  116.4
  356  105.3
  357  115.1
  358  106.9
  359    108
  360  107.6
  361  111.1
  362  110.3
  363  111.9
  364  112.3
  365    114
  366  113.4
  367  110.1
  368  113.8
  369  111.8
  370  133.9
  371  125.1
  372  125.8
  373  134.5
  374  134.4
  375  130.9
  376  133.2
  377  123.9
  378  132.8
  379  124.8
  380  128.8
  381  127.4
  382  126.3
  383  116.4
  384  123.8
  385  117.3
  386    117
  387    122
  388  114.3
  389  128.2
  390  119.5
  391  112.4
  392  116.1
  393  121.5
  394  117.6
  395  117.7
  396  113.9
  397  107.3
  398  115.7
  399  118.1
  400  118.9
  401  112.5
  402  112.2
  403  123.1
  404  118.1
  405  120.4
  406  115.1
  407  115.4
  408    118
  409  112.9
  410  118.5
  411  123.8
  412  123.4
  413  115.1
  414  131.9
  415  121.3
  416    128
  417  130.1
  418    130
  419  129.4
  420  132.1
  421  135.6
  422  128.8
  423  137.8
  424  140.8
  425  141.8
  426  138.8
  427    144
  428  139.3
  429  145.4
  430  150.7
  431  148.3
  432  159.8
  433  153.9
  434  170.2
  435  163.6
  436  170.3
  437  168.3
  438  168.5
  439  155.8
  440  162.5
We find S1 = 1.73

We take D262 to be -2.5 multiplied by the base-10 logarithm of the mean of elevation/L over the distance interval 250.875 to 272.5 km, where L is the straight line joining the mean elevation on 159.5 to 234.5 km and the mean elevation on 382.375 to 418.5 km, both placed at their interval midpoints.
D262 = 0.11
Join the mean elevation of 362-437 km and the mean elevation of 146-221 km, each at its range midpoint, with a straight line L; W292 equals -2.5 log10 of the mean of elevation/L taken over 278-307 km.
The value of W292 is -0.055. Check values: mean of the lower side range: 74.1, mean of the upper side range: 127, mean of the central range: 106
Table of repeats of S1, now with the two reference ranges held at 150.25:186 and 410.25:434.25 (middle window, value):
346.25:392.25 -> 2.5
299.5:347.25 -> 1.3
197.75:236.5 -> 1.3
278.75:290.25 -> 0.1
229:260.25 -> 3.7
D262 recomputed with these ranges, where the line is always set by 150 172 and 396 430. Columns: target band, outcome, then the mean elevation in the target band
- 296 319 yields -0.12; 114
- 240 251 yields 0.08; 80.9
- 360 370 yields 0.02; 113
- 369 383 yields -0.10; 128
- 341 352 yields 0.09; 102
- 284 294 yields -0.05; 102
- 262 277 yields 0.10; 84.8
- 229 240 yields 0.08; 78.3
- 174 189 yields -0.04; 74.8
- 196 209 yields 0.02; 75.8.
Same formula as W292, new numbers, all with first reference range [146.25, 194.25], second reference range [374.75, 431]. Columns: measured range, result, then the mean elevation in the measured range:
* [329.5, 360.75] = 0.07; 104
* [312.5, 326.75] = -0.03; 108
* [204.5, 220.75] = -0.05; 84.4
